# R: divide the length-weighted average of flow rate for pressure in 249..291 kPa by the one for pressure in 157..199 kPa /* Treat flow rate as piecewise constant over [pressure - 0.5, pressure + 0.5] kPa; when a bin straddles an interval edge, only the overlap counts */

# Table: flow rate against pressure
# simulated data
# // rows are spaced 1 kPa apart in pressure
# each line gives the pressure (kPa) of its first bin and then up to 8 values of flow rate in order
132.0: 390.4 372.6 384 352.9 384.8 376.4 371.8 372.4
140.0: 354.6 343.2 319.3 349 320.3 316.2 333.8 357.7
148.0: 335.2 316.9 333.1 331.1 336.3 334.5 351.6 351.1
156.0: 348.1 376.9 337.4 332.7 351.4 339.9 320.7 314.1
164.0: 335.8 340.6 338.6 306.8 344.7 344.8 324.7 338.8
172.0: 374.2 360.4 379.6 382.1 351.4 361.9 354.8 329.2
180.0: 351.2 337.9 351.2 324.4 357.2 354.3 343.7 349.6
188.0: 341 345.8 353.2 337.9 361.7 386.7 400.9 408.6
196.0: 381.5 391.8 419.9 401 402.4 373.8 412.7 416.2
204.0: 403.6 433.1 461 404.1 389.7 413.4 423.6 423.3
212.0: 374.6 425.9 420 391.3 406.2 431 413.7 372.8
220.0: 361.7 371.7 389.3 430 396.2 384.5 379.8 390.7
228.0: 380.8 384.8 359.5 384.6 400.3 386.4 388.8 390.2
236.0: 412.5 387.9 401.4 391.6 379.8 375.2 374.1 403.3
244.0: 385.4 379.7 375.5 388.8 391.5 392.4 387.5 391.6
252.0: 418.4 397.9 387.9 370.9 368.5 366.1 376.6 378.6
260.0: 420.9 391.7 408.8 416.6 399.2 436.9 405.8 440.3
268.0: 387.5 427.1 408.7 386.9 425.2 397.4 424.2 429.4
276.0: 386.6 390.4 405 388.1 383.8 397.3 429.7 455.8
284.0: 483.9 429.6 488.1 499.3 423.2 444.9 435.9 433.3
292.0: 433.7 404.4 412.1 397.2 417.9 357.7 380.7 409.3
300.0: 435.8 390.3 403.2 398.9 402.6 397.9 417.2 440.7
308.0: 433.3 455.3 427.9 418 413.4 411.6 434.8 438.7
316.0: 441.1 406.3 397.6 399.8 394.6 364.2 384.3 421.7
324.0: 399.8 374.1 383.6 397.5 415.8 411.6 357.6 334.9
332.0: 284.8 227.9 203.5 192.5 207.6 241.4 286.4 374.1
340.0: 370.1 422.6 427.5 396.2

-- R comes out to 1.17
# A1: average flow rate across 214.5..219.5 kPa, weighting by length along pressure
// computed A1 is 403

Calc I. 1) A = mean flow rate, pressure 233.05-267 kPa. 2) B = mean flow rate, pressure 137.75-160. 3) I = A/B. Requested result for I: 1.15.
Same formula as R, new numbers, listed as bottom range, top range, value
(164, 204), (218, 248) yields 1.07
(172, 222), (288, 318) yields 1.09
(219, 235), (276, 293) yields 1.12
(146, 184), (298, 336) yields 1.12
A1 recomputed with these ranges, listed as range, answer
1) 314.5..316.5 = 440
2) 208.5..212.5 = 409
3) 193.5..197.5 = 396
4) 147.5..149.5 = 326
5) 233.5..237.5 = 395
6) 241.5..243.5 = 389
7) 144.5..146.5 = 325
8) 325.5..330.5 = 393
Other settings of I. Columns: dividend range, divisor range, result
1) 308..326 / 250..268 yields 1.03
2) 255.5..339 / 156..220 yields 1.06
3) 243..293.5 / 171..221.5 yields 1.07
